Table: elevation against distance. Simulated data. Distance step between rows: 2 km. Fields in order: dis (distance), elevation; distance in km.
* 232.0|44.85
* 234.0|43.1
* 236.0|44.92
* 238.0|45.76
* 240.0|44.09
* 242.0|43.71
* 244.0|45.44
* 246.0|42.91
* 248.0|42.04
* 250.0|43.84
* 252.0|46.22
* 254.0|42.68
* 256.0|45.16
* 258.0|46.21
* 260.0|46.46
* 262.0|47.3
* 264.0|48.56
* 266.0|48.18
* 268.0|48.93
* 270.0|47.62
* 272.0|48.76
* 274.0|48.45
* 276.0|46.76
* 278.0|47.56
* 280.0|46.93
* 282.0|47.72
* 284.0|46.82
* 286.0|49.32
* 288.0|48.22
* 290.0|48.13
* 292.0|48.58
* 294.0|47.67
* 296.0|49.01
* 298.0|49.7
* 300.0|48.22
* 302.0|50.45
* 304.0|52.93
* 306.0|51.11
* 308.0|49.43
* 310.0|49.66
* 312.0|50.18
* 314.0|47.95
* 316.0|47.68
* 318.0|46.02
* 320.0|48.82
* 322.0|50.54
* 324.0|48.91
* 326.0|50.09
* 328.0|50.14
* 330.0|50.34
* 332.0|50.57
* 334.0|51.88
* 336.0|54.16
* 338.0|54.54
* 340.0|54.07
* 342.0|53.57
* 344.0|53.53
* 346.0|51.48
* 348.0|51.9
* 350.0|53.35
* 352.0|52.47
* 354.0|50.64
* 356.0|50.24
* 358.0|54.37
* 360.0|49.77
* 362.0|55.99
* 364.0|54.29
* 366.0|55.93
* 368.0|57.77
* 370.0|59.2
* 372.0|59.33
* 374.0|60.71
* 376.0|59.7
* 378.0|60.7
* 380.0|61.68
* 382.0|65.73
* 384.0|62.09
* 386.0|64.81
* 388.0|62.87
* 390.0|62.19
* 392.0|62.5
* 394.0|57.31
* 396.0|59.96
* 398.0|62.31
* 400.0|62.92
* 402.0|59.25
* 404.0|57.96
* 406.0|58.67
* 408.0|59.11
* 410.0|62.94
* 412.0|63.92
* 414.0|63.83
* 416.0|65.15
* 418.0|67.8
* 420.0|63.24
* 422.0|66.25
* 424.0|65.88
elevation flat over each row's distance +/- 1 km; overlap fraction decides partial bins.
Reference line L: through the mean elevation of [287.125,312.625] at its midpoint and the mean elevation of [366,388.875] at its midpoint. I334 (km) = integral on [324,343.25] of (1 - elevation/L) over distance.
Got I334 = 0.90 km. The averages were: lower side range 49.5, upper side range 61.1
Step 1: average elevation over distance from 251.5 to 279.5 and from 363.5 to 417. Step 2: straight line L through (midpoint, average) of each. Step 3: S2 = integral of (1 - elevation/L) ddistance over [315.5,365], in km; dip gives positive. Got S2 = 3.4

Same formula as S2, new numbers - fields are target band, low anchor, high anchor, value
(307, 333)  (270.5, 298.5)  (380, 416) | 1.5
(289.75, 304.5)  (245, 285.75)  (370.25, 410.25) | 0.3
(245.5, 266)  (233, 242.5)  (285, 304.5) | 0.2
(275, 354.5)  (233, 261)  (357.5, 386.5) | 3.3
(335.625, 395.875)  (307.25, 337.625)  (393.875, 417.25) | -1.2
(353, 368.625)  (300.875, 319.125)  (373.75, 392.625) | 1.3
